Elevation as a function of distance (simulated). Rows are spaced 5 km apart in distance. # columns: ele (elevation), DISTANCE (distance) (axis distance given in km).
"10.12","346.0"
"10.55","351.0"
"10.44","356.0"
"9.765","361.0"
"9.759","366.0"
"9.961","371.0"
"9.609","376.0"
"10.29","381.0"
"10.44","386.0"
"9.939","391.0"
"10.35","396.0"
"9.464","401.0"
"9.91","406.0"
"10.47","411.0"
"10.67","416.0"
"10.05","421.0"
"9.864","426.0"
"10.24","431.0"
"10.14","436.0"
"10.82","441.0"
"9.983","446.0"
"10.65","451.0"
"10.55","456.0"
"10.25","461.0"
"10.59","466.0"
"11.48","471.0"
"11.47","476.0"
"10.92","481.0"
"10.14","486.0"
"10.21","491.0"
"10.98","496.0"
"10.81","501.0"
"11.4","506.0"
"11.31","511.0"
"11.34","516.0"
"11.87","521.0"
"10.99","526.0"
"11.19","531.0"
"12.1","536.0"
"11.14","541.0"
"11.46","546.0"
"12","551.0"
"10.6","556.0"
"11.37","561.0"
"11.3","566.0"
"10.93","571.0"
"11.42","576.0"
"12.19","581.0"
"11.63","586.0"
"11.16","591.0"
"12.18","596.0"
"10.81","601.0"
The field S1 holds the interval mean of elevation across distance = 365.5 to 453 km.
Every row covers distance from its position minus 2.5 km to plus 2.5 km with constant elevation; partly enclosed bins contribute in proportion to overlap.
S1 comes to 10.2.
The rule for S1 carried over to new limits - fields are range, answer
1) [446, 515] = 10.8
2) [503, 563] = 11.4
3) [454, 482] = 10.9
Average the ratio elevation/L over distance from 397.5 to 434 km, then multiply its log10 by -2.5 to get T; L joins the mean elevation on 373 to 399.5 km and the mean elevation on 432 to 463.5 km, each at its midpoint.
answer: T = 0.014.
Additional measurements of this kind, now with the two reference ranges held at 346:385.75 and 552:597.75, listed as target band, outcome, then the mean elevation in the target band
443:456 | 0.02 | 10.4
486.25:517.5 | 0.00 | 10.9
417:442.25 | 0.03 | 10.2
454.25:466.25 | 0.03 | 10.4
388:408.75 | 0.04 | 9.94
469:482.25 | -0.05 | 11.3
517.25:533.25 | -0.02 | 11.4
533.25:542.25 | -0.05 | 11.7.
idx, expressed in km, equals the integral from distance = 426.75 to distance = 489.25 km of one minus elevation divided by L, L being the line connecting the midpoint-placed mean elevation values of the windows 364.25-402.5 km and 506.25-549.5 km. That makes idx 0.9 km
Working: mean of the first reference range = 9.99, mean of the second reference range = 11.4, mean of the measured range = 10.6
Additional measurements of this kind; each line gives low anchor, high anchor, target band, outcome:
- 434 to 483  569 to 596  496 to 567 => -0.9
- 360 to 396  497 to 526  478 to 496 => 0.9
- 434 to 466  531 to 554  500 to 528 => -0.2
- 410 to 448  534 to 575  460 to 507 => -0.4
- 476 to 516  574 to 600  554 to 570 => 0.5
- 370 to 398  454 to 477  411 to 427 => 0.2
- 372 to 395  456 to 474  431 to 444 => 0.1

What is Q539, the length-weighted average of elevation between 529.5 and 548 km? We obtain 11.5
